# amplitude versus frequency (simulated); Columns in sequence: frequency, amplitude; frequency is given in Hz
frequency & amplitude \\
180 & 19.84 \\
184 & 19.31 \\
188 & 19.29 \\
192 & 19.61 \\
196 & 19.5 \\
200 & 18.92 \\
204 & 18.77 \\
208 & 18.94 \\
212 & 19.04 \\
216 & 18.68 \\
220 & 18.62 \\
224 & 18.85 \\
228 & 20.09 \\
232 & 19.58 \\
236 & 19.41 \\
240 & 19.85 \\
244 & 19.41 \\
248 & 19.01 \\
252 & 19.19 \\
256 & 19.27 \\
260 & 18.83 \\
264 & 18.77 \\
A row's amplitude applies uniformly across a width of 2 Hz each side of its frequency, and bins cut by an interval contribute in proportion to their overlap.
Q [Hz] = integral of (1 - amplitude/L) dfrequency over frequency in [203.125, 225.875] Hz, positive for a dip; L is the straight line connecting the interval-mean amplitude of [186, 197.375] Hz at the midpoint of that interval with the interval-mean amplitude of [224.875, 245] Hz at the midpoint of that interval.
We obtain 0.9 Hz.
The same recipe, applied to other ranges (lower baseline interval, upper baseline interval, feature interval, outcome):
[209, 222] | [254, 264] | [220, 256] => -0.90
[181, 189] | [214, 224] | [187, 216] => -0.12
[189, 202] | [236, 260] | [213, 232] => 0.21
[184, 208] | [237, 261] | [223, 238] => -0.21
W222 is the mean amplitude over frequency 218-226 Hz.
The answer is 18.7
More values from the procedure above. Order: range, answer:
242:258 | 19.2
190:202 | 19.3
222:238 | 19.5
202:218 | 18.9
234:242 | 19.6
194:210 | 19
